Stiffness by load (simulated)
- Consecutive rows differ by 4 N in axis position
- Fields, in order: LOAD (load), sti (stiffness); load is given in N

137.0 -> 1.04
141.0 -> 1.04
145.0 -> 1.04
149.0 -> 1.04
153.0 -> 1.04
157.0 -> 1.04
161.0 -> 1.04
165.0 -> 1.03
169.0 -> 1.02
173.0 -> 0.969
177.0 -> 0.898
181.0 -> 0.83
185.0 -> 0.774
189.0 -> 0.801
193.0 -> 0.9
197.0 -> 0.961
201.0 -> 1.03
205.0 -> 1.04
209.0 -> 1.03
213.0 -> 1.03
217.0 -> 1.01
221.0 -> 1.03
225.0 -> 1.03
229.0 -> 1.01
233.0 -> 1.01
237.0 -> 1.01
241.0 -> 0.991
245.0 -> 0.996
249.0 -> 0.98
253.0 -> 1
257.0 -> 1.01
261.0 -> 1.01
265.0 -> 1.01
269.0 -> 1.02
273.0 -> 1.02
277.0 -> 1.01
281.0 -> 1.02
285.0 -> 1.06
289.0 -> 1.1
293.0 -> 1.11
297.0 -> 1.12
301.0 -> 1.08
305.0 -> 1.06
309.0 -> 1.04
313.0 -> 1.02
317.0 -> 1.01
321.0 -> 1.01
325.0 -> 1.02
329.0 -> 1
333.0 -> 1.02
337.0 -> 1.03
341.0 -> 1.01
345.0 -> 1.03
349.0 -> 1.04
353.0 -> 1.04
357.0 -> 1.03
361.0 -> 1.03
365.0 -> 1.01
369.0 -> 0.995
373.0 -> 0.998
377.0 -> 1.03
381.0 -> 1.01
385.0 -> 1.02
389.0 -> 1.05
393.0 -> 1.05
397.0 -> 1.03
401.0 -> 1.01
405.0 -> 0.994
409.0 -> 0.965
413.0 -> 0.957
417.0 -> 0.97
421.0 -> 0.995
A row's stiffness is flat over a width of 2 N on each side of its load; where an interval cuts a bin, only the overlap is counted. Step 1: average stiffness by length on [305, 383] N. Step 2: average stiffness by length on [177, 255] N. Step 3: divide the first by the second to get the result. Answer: 1.1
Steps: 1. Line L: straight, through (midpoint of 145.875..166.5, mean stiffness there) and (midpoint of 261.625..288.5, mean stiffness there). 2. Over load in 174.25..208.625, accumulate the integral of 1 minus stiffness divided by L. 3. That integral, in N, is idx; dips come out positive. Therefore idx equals 4.1 N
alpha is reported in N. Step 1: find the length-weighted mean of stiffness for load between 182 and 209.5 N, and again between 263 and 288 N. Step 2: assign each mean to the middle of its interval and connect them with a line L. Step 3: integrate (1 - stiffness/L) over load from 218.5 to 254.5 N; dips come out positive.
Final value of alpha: -1.1 N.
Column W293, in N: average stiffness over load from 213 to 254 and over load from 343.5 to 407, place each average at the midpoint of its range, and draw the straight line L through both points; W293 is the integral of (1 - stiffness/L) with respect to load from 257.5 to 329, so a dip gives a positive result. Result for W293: -1.8 N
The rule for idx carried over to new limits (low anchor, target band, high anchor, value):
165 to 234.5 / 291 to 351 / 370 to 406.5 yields -2.4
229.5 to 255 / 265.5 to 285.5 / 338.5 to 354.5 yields -0.3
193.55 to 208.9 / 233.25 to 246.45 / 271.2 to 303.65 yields 0.4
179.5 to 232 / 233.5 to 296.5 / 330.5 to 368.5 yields -2.4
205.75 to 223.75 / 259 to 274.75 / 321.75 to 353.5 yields 0.1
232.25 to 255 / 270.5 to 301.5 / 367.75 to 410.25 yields -1.9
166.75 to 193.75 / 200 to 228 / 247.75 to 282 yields -2.8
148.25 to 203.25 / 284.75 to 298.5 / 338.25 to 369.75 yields -1.4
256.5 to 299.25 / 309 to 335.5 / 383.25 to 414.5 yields 0.4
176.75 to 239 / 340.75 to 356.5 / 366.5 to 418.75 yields -0.6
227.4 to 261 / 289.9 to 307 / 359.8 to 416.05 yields -1.5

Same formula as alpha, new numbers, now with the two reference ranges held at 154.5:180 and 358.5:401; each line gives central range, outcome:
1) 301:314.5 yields -0.46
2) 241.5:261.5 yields 0.14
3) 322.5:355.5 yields -0.23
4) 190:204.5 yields 0.54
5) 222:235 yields -0.21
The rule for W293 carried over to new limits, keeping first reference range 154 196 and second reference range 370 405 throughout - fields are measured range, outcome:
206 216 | -0.8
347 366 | -0.4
